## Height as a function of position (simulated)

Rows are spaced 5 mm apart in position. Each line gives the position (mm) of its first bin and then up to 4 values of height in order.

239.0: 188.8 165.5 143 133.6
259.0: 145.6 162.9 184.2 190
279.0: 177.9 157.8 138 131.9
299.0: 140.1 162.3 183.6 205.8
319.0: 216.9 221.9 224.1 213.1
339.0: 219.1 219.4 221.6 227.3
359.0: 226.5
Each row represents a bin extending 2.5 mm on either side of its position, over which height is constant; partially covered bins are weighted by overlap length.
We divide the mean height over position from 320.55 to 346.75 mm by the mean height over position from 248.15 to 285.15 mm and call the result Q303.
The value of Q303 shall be 1.3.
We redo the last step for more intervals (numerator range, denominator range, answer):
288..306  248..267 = 0.97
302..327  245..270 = 1.31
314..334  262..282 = 1.22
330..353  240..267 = 1.43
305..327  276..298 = 1.35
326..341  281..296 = 1.52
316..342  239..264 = 1.43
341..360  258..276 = 1.30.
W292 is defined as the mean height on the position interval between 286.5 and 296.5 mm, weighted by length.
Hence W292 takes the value 135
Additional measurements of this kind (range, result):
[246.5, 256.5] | 138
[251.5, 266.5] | 147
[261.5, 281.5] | 179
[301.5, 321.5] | 192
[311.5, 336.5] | 216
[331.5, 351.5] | 218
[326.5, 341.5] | 219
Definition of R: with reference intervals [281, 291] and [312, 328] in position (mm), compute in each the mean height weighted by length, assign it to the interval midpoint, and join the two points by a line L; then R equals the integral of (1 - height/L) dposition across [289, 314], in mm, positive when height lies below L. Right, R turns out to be 3.2 mm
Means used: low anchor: 150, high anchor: 216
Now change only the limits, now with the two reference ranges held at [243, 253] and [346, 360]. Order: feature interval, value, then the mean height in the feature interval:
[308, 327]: -0.9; 209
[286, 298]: 2.9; 137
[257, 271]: -0.3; 164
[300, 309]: 1.2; 165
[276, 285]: 0.1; 171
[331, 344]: -0.2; 217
